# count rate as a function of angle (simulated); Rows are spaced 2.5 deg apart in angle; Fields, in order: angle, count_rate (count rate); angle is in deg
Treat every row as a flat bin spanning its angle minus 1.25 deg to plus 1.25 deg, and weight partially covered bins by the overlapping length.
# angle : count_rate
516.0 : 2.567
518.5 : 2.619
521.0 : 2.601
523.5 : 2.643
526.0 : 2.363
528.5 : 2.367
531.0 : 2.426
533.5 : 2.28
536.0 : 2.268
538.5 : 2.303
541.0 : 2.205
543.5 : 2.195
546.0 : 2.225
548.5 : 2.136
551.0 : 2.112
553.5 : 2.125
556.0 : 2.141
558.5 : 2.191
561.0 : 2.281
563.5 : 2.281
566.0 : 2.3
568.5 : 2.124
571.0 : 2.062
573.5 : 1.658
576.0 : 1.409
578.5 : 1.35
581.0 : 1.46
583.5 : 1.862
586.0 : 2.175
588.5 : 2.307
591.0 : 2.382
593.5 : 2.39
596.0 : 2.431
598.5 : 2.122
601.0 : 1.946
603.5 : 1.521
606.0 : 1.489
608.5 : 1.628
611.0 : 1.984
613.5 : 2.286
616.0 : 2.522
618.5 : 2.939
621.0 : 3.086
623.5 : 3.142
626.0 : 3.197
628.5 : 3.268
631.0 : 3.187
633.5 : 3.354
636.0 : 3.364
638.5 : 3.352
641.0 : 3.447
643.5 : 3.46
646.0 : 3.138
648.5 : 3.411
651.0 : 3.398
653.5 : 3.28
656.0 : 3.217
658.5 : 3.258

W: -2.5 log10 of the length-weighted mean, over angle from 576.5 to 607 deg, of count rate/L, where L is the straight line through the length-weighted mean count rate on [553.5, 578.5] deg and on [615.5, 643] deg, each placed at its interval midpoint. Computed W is 0.27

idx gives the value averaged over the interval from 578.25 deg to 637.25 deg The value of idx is 2.41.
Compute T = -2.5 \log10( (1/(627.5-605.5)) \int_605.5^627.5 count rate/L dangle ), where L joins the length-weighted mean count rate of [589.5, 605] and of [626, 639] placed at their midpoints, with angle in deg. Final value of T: 0.114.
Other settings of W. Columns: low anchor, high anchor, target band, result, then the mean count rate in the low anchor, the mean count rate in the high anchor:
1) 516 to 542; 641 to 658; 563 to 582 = 0.444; 2.42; 3.32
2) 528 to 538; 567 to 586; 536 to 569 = -0.075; 2.33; 1.74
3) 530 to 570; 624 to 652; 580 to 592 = 0.294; 2.22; 3.32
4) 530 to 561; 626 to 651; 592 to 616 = 0.402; 2.22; 3.33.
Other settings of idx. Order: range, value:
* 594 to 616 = 1.98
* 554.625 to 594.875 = 2.02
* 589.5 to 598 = 2.37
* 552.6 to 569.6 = 2.21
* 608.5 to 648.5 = 3.02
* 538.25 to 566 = 2.2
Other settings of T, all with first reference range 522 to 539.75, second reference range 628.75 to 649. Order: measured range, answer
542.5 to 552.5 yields 0.17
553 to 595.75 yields 0.33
